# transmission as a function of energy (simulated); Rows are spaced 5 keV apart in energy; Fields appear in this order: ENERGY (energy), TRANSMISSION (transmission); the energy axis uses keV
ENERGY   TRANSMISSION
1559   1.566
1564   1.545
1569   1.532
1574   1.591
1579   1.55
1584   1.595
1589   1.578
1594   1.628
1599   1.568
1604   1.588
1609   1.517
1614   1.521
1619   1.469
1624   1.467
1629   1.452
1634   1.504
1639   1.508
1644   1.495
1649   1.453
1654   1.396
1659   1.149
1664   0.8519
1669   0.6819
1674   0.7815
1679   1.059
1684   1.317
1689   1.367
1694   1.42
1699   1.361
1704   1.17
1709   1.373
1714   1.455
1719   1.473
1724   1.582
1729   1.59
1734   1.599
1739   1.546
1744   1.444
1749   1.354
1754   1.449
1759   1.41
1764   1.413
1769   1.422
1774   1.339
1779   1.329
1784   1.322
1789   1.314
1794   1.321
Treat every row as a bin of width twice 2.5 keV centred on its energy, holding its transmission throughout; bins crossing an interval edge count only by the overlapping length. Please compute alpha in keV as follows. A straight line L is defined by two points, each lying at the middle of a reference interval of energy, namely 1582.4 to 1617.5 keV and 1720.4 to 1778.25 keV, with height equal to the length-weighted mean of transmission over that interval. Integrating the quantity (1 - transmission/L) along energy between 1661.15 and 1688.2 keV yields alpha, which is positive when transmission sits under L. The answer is 9.76 keV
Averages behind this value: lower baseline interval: 1.57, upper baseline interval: 1.46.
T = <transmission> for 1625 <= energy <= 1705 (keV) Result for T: 1.25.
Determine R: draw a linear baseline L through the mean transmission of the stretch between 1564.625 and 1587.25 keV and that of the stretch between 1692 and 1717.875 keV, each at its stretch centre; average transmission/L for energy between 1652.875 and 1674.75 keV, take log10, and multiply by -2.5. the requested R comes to 0.431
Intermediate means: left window 1.57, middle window 0.961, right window 1.36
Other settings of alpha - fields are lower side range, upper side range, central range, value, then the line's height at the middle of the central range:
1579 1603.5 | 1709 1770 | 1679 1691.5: 1.9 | 1.52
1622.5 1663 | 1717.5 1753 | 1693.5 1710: 1.8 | 1.47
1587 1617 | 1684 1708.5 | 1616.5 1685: 9.3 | 1.44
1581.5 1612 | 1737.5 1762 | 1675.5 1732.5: 4.0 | 1.48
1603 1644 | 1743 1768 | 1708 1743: -2.1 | 1.43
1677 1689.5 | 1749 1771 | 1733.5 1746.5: -1.4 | 1.37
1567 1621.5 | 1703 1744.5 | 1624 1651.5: 0.9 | 1.53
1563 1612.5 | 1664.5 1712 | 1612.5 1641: -1.5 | 1.41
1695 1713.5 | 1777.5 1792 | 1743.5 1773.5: -1.9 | 1.32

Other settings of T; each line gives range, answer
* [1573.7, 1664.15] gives 1.48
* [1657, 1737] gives 1.27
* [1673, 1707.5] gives 1.23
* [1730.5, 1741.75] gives 1.57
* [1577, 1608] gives 1.58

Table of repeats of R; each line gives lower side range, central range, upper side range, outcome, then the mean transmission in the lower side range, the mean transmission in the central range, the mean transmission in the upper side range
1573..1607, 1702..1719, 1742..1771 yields 0.08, 1.58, 1.36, 1.41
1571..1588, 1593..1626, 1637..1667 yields -0.05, 1.58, 1.53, 1.3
